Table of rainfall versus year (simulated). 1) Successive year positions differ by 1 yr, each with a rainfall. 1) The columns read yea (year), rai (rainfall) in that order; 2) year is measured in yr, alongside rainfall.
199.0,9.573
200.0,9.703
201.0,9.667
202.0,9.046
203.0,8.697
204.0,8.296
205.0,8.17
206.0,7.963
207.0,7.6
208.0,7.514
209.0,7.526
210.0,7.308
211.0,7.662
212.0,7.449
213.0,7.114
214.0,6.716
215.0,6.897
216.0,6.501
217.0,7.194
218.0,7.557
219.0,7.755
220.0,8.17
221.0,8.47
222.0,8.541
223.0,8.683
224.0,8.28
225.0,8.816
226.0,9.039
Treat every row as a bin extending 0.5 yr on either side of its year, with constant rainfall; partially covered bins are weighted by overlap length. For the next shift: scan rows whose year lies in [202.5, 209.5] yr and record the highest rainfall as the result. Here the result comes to 8.697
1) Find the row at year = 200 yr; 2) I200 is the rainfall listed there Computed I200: 9.703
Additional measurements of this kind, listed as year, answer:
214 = 6.716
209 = 7.526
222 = 8.541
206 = 7.963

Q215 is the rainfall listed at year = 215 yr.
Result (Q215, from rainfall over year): 6.897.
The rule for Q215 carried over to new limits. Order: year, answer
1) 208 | 7.514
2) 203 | 8.697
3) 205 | 8.17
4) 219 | 7.755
